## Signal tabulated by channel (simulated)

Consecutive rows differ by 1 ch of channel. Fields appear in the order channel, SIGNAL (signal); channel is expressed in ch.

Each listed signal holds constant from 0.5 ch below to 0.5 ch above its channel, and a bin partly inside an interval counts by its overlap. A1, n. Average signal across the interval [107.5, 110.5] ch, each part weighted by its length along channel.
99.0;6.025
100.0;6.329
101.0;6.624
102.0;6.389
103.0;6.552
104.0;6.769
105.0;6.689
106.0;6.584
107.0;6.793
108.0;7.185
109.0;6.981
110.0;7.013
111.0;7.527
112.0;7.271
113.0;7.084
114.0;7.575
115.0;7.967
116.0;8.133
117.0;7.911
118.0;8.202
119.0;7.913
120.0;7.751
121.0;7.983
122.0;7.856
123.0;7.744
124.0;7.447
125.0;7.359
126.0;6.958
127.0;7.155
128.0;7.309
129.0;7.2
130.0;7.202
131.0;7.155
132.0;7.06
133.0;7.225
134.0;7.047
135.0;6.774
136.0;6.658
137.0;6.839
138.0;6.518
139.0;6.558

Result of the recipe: 7.06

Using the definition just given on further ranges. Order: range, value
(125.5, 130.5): 7.16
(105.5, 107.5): 6.69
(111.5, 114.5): 7.31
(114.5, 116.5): 8.05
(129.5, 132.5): 7.14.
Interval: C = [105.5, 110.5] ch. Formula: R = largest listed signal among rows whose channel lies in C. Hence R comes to 7.185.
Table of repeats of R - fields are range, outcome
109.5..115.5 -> 7.967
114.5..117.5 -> 8.133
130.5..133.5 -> 7.225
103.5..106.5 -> 6.769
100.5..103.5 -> 6.624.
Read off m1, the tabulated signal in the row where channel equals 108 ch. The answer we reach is 7.185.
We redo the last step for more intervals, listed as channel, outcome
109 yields 6.981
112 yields 7.271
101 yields 6.624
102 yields 6.389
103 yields 6.552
